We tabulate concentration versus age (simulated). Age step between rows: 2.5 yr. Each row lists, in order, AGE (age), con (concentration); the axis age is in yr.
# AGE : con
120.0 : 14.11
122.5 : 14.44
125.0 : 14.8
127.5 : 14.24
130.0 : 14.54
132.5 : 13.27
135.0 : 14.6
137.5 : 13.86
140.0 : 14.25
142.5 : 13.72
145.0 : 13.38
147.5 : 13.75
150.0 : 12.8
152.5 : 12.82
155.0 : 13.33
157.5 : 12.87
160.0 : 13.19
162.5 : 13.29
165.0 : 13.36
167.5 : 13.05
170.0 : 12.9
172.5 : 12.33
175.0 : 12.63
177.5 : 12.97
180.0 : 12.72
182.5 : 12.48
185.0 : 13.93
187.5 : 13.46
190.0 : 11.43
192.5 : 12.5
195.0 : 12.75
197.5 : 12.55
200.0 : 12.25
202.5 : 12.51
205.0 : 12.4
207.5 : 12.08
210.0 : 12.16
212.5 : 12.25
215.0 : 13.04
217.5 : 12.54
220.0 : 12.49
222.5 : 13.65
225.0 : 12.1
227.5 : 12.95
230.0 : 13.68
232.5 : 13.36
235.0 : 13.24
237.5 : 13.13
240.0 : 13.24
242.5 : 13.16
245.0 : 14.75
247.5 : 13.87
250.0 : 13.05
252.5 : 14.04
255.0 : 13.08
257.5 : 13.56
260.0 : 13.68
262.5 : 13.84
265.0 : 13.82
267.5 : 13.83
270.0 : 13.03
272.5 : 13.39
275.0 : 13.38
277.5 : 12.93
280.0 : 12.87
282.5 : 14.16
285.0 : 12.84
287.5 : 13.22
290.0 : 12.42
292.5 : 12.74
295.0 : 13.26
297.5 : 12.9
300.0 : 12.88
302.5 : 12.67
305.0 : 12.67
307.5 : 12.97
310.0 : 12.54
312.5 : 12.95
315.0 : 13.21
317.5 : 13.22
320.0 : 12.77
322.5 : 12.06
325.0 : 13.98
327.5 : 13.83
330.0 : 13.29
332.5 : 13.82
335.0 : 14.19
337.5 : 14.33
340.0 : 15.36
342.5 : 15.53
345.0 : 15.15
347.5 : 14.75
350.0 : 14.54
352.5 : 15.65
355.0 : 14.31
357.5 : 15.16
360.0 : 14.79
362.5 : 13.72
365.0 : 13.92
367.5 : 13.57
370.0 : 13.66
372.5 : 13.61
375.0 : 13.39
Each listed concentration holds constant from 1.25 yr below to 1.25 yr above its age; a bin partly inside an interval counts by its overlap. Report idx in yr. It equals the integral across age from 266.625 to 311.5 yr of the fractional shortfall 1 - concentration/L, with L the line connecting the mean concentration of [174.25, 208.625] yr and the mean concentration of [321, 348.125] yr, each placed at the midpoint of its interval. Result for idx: 2.1 yr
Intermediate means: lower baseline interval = 12.6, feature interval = 13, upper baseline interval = 14.2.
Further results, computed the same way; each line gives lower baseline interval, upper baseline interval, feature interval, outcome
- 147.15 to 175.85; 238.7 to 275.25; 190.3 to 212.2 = 1.48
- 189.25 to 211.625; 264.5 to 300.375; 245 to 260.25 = -0.92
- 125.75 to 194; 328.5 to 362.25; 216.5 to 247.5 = 1.29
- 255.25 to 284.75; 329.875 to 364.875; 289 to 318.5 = 2.33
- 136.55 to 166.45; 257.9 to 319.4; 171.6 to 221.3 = 2.71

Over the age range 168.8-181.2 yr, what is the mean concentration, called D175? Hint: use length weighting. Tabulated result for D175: 12.7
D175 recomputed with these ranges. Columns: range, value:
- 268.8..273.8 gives 13.2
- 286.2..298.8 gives 12.9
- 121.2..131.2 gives 14.5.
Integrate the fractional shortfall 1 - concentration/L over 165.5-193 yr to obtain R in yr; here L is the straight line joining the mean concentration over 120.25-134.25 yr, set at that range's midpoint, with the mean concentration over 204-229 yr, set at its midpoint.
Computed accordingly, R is 1.02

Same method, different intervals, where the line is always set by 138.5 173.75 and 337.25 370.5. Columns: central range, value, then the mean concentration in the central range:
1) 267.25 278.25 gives 0.60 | 13.3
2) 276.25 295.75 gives 1.51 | 13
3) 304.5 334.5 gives 2.59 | 13.1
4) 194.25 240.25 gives 3.08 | 12.7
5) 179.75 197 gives 0.90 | 12.7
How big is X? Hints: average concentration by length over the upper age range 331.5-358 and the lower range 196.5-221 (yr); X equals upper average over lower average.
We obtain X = 1.2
